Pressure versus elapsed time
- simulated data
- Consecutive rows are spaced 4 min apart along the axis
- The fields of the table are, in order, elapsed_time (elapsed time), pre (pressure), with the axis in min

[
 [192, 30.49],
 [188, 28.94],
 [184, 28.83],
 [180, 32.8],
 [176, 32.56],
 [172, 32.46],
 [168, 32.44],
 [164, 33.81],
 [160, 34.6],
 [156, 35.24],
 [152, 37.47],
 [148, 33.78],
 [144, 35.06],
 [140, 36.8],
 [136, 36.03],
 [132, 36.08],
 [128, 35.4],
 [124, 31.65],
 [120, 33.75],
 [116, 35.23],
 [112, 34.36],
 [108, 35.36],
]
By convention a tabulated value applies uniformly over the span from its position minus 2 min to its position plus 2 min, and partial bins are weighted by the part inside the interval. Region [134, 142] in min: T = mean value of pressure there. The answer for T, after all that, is 36.4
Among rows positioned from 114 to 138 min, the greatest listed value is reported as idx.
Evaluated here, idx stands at 36.08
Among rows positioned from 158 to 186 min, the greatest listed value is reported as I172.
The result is 34.6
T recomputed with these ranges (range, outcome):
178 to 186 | 30.8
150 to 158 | 36.4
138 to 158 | 35.7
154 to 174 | 33.7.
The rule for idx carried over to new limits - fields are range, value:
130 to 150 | 36.8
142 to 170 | 37.47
